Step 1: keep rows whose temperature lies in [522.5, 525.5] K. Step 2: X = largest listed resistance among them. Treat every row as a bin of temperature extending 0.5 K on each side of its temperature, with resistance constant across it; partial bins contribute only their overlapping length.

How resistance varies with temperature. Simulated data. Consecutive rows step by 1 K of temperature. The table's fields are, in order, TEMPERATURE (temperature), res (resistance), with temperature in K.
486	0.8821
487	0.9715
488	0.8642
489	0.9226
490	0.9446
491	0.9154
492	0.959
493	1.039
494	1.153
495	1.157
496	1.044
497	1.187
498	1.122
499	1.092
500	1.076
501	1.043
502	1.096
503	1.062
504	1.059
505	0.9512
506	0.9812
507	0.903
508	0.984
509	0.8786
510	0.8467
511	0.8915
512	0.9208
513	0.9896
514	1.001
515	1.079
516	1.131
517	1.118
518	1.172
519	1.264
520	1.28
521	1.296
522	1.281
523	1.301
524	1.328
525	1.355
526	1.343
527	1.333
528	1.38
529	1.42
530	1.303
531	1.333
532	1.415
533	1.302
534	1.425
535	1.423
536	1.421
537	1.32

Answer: 1.355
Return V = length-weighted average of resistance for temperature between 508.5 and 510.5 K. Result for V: 0.863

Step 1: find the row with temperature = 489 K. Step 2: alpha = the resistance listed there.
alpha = 0.9226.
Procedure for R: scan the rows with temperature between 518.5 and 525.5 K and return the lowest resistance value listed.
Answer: 1.264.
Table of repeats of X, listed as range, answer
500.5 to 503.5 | 1.096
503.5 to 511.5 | 1.059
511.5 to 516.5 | 1.131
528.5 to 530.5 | 1.42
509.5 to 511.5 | 0.8915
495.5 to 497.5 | 1.187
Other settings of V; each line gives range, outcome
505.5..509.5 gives 0.937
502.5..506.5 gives 1.01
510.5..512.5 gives 0.906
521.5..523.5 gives 1.29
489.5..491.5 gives 0.93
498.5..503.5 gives 1.07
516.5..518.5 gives 1.15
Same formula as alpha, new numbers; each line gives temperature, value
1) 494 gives 1.153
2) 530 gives 1.303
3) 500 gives 1.076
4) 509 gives 0.8786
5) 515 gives 1.079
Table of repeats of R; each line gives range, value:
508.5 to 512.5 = 0.8467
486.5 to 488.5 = 0.8642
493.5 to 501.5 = 1.043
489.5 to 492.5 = 0.9154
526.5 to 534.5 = 1.302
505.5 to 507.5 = 0.903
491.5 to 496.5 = 0.959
